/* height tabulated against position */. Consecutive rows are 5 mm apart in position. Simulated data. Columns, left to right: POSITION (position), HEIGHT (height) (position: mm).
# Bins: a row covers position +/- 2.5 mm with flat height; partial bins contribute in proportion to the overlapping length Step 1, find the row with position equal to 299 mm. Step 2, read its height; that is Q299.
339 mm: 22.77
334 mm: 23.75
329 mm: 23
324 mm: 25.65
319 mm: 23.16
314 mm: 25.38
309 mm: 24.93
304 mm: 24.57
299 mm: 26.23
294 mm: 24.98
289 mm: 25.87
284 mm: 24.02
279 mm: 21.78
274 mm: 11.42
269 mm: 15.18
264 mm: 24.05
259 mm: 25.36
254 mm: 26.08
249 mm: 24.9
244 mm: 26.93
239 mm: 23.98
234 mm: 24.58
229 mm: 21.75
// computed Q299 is 26.23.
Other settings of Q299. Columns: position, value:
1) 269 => 15.18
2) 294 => 24.98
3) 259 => 25.36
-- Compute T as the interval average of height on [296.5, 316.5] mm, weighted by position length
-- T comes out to 25.3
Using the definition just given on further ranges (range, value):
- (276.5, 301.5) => 24.6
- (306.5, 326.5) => 24.8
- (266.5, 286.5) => 18.1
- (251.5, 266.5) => 25.2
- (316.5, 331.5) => 23.9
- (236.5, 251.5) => 25.3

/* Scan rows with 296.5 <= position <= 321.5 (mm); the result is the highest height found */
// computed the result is 26.23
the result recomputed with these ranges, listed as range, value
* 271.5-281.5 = 21.78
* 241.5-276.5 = 26.93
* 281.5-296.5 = 25.87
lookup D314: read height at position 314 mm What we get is 25.38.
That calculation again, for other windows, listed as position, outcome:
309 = 24.93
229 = 21.75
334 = 23.75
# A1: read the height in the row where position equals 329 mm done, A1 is 23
